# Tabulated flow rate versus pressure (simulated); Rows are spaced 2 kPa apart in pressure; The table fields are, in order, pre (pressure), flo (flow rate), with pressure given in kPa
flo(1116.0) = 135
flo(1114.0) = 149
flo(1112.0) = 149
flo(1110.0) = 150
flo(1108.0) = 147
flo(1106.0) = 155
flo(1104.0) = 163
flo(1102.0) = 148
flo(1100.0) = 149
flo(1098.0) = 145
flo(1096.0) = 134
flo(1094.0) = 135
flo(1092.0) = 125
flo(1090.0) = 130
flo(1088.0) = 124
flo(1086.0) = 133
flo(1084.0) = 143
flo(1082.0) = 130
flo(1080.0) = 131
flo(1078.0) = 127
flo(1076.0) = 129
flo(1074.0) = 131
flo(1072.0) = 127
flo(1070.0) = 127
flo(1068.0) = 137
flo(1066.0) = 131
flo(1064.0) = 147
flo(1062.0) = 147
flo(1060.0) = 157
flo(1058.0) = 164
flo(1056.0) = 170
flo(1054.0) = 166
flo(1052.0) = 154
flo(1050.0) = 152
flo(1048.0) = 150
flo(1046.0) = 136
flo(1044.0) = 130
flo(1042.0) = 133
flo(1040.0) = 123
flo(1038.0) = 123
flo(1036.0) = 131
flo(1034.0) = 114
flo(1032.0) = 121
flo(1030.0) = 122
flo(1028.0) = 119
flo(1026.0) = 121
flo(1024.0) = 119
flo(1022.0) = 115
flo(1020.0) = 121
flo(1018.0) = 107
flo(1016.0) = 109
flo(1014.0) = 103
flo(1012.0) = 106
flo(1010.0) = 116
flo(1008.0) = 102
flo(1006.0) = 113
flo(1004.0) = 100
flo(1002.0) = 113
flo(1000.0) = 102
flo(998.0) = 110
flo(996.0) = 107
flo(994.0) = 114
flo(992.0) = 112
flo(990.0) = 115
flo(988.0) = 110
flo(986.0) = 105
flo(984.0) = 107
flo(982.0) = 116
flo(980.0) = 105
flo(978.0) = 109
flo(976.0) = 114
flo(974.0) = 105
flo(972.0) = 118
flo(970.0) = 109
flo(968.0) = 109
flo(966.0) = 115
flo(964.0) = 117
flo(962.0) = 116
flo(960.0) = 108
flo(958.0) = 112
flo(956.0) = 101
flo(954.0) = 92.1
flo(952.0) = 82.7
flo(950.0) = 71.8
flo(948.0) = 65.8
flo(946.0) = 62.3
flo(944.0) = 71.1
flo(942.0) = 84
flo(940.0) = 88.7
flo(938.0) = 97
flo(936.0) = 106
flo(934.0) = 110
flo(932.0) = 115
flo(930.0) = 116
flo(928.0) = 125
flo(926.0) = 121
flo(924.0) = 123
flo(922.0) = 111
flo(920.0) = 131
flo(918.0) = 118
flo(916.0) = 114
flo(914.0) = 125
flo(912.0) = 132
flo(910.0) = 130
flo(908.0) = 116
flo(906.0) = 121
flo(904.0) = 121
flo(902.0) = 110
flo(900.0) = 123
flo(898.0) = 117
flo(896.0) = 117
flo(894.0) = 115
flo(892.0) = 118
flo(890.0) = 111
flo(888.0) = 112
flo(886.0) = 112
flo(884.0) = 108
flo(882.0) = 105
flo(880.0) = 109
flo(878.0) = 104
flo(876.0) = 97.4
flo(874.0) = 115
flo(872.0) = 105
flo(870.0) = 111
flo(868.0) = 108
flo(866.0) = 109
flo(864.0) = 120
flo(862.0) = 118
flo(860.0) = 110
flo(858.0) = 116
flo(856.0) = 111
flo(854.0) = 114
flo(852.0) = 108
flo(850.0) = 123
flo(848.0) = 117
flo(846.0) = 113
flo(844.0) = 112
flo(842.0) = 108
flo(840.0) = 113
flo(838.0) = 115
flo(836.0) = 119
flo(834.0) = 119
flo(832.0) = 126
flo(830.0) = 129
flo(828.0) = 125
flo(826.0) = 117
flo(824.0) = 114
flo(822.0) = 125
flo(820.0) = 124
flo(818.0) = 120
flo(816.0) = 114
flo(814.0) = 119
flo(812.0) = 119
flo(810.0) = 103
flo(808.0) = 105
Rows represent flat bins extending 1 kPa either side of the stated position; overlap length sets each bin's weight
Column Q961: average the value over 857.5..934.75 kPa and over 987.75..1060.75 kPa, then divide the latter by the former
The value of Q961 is 1.07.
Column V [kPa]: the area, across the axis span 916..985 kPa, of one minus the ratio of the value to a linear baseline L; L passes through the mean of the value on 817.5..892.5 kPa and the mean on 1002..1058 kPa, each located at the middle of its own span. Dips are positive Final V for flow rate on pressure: 9.0 kPa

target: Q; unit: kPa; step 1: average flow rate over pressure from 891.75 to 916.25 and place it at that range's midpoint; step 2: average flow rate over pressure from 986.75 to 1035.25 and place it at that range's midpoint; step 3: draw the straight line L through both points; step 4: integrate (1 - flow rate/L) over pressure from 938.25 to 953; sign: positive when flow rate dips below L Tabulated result 5.1 kPa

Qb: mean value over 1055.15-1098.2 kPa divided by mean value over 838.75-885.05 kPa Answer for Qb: 1.2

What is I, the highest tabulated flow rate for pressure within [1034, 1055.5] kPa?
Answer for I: 166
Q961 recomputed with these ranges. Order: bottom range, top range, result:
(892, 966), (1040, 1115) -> 1.31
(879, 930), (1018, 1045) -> 1.04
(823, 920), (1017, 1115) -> 1.18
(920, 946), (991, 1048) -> 1.11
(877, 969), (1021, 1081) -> 1.25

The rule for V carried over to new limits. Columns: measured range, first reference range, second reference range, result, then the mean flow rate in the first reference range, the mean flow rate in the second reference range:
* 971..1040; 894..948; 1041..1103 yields 7.9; 111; 140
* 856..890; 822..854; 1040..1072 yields 3.3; 117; 145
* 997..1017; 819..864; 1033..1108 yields 3.9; 117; 139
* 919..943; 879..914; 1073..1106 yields 1.9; 117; 137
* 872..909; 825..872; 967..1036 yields 0.6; 115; 112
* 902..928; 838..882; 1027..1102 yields -0.7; 111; 137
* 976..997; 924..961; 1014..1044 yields -0.3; 96.8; 120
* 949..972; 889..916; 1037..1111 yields 4.2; 119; 141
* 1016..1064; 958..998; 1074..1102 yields -3.9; 111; 134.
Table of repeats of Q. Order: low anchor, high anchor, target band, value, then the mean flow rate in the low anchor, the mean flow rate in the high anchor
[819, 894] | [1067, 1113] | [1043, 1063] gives -2.8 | 114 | 138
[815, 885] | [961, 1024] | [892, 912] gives -1.2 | 114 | 110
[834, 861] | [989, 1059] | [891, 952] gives 4.6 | 114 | 123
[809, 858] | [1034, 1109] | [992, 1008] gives 3.0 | 117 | 140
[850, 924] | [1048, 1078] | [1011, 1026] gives 2.8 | 115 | 145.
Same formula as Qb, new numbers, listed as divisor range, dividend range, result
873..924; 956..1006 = 0.95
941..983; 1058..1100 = 1.37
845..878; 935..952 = 0.72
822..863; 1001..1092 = 1.11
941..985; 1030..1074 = 1.40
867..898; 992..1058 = 1.12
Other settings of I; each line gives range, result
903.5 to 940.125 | 132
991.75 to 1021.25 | 121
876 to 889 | 112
